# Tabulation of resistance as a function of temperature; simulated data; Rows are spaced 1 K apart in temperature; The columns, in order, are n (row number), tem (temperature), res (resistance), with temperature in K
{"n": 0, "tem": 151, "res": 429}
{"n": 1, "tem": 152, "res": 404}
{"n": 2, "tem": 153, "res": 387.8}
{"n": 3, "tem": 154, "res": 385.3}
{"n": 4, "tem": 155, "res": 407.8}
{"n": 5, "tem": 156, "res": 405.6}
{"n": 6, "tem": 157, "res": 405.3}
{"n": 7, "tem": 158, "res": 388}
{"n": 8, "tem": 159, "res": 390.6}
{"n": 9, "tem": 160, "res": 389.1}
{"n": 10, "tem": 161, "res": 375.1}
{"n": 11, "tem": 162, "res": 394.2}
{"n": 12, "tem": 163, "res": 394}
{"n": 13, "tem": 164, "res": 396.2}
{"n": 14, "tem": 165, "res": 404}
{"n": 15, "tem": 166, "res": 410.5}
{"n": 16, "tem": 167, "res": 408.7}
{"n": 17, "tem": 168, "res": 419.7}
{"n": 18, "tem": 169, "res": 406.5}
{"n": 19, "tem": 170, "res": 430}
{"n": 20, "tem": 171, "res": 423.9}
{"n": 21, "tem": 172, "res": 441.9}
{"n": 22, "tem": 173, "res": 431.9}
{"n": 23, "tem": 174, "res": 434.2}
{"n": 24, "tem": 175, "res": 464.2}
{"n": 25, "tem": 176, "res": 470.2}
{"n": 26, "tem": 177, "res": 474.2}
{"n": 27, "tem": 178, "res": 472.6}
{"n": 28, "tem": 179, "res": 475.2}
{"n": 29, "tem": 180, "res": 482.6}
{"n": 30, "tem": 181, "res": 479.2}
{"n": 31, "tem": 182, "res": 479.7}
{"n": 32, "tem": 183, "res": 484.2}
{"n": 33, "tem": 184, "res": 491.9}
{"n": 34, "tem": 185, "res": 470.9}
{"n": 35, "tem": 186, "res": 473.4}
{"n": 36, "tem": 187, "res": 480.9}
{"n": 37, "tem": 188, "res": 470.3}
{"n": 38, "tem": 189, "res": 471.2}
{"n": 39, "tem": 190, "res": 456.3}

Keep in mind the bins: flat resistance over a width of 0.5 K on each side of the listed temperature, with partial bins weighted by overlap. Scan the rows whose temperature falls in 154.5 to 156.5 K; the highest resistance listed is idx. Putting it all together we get 407.8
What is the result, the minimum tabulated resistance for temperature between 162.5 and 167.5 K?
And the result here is 394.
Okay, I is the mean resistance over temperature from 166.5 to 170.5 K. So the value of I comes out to 416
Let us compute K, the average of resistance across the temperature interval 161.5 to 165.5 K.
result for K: 397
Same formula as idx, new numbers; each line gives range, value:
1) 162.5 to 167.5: 410.5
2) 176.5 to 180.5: 482.6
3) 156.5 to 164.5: 405.3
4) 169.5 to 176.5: 470.2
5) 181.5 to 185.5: 491.9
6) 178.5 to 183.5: 484.2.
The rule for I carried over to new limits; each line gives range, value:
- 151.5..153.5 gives 396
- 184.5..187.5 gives 475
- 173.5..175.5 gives 449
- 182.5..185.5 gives 482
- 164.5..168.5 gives 411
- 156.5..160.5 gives 393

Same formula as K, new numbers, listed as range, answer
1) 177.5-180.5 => 477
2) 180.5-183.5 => 481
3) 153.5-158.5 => 398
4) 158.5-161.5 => 385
